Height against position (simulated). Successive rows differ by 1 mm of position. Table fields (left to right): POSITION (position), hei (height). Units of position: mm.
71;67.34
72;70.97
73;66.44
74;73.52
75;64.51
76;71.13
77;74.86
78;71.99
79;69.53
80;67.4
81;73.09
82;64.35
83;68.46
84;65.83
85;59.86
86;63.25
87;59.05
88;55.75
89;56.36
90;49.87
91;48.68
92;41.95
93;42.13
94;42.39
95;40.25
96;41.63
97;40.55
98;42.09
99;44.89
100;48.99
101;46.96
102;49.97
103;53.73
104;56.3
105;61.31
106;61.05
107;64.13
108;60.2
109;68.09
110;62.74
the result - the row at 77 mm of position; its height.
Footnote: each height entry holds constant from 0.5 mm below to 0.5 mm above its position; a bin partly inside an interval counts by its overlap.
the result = 74.86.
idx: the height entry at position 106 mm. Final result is 61.05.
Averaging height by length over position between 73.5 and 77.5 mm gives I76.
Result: 71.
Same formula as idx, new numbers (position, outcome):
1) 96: 41.63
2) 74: 73.52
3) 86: 63.25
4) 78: 71.99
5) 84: 65.83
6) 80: 67.4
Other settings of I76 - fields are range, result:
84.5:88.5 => 59.5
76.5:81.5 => 71.4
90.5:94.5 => 43.8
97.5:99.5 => 43.5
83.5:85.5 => 62.8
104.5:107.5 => 62.2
